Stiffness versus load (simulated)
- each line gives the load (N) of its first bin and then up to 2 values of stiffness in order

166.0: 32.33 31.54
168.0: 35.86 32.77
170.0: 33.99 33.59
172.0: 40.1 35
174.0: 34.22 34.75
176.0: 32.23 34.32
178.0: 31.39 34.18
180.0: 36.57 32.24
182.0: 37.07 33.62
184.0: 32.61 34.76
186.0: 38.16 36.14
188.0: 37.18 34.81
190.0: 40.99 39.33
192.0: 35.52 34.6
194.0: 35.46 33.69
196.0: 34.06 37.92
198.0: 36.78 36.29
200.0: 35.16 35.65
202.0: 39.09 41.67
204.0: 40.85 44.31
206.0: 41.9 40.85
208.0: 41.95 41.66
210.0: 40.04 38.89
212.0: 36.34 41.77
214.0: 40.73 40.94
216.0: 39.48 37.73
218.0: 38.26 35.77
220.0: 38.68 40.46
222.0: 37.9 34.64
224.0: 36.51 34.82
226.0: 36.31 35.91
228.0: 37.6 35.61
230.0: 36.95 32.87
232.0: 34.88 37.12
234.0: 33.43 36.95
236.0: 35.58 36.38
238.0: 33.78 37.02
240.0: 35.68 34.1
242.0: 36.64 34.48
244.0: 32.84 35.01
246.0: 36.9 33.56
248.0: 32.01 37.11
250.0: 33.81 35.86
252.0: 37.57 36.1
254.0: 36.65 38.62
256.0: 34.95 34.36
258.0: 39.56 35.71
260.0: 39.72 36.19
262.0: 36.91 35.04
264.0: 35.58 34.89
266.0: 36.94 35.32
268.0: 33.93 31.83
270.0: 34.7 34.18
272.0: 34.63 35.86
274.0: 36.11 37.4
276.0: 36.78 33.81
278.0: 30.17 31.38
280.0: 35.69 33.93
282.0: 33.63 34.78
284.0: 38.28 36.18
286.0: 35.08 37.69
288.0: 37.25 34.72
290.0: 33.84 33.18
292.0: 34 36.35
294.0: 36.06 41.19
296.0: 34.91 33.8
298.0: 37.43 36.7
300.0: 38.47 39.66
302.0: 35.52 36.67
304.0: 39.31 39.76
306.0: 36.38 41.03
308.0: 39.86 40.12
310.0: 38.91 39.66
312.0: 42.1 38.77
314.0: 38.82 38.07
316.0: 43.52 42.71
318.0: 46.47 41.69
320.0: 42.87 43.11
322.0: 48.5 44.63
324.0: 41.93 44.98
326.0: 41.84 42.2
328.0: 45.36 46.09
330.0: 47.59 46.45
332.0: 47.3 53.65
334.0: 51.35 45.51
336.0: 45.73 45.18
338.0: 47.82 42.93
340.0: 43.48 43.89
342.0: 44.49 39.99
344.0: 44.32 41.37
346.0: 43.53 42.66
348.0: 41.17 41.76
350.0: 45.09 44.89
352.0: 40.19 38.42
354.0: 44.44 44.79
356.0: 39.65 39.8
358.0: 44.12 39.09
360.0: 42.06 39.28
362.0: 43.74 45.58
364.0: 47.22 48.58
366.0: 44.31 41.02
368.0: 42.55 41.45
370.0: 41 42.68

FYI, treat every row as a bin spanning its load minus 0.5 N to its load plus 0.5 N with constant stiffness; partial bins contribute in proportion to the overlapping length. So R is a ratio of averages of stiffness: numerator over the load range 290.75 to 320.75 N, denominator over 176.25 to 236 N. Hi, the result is 1.05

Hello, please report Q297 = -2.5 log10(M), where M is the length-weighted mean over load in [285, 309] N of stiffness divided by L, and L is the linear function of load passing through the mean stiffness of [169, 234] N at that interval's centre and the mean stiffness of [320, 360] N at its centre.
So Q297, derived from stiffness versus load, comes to 0.13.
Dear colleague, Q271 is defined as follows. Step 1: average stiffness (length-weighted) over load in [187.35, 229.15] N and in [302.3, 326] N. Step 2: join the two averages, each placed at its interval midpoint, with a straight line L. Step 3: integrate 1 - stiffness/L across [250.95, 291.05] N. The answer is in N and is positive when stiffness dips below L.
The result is 4.5 N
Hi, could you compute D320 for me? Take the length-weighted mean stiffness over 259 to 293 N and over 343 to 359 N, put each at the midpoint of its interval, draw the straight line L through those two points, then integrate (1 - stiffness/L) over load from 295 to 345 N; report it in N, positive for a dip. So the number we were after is -3.7 N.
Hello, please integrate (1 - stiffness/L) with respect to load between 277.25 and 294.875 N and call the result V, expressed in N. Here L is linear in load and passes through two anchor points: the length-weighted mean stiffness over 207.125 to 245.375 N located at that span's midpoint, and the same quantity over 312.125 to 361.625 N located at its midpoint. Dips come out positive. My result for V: 2.4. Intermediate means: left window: 37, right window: 43.5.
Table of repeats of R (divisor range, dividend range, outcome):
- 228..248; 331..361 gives 1.24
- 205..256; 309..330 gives 1.15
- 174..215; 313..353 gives 1.19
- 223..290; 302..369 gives 1.21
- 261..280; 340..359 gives 1.22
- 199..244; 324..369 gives 1.17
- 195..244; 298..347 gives 1.14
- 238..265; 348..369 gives 1.19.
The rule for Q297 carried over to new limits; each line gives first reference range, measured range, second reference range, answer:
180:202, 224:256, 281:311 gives 0.02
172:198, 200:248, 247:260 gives -0.05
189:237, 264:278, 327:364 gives 0.16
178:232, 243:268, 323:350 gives 0.12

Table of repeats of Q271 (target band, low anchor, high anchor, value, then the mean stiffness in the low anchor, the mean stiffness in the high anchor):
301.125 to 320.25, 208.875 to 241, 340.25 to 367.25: 0.4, 37.1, 42.8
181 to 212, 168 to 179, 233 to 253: -2.6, 34.3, 35.3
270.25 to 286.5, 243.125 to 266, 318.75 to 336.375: 1.7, 35.9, 45.7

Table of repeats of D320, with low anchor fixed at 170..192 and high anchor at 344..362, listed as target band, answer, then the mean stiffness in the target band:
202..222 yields -1.9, 40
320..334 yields -1.6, 45.8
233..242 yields 0.5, 35.5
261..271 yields 0.9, 35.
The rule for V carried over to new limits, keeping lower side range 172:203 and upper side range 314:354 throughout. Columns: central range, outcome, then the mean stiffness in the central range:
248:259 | 0.90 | 36.2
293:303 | 1.19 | 37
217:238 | 0.90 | 36.3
